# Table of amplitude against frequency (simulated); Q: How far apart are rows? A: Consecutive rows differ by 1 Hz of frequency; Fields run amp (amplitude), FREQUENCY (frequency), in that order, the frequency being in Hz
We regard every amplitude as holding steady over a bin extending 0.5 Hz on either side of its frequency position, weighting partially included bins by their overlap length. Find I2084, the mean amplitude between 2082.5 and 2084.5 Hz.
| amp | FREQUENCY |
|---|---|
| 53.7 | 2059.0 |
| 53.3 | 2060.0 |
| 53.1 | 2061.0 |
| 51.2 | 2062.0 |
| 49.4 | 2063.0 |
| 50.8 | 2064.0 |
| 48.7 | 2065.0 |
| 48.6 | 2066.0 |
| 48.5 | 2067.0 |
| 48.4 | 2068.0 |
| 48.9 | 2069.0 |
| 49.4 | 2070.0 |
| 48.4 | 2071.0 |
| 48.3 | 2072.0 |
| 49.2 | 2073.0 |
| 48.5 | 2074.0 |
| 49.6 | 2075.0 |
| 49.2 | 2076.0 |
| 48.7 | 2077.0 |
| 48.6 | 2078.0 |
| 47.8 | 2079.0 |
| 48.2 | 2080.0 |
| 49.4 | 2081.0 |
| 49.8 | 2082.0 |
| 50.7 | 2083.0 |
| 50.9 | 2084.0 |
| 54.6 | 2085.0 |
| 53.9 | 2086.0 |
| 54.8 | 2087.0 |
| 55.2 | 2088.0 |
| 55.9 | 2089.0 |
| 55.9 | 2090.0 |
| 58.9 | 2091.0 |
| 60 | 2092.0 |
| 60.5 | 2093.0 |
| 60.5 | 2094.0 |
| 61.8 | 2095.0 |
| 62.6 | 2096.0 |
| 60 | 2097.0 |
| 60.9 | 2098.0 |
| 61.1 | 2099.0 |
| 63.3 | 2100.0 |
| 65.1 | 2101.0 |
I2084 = 50.8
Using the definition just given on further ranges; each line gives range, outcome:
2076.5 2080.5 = 48.3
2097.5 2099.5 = 61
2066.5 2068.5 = 48.5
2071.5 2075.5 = 48.9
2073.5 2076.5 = 49.1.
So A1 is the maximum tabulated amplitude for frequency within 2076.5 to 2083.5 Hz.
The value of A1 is 50.7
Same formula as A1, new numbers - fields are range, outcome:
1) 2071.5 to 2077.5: 49.6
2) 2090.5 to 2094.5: 60.5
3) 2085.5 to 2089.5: 55.9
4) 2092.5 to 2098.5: 62.6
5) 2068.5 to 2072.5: 49.4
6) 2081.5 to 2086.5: 54.6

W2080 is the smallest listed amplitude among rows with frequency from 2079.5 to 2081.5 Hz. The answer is 48.2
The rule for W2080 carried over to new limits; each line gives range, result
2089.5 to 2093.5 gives 55.9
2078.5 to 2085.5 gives 47.8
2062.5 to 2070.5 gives 48.4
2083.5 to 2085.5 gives 50.9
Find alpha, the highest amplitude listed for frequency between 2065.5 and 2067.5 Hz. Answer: 48.6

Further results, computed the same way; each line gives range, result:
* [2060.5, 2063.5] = 53.1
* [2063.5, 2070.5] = 50.8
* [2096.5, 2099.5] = 61.1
